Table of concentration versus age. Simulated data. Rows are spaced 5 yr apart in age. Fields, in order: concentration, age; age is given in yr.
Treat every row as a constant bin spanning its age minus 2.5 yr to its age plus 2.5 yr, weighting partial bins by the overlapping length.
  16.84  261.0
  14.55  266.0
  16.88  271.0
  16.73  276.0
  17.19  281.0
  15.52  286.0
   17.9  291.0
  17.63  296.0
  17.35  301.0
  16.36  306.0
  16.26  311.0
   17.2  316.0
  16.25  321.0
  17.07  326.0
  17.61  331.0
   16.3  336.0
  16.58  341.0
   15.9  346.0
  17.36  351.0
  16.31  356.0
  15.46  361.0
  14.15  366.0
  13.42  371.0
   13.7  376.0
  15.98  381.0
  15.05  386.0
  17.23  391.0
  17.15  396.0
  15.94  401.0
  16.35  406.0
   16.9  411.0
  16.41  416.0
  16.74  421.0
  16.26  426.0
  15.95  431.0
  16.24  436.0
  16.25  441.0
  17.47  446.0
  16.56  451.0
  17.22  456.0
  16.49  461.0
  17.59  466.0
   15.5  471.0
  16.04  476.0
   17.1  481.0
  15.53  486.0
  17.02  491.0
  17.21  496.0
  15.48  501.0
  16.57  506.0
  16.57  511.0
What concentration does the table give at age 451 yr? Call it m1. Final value 16.56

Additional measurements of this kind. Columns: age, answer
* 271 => 16.88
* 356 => 16.31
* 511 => 16.57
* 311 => 16.26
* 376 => 13.7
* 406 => 16.35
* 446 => 17.47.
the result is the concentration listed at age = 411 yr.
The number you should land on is 16.9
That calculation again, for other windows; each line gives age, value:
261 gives 16.84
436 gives 16.24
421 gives 16.74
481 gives 17.1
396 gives 17.15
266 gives 14.55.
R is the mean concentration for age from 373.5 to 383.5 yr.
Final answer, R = 14.8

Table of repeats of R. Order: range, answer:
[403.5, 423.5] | 16.6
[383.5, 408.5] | 16.3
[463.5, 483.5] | 16.6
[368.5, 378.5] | 13.6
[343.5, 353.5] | 16.6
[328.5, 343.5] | 16.8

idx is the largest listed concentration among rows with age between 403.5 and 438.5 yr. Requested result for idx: 16.9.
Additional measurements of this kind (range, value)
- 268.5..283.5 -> 17.19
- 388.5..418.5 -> 17.23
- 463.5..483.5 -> 17.59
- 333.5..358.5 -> 17.36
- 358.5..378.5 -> 15.46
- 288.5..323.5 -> 17.9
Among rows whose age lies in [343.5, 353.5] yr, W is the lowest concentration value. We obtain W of 15.9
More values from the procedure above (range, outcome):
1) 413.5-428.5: 16.26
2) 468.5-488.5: 15.5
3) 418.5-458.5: 15.95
